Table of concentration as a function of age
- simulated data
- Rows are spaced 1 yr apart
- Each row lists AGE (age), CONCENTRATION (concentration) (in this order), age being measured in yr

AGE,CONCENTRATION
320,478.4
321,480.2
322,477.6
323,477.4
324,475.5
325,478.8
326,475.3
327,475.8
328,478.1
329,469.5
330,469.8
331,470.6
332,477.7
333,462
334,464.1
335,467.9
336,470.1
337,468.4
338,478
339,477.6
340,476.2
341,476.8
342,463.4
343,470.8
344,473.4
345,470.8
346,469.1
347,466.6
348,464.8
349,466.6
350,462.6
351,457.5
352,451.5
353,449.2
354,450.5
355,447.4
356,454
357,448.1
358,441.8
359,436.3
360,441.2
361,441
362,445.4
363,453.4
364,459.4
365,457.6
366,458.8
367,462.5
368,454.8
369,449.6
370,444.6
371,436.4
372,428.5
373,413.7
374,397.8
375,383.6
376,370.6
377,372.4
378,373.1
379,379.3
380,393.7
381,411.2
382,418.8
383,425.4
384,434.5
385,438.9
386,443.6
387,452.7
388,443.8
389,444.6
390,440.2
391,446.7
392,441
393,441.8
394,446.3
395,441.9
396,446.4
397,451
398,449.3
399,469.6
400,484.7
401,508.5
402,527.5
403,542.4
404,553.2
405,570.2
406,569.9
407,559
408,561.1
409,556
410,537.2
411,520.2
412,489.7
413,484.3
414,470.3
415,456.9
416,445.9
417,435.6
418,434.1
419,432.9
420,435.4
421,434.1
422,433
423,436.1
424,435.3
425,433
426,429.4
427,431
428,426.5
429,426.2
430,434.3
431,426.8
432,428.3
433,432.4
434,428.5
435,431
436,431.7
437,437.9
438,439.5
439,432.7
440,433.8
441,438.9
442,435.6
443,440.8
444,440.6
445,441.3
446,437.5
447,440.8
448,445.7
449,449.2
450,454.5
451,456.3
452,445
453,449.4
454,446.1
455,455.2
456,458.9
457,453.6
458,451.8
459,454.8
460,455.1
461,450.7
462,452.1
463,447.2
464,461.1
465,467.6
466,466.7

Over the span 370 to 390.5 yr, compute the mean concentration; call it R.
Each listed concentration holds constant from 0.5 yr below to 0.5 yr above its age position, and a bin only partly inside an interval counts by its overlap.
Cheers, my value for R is 416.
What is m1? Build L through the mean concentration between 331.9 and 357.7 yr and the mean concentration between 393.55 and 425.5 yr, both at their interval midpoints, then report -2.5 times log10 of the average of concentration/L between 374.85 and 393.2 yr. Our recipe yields 0.14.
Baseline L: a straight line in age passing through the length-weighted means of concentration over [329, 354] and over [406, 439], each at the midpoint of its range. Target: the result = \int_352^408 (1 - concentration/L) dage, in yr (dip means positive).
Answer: 1.4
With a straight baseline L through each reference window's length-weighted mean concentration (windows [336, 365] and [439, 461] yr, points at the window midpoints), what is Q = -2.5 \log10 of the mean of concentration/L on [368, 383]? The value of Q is 0.123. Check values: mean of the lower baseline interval 460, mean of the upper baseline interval 447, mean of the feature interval 408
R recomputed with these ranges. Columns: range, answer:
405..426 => 479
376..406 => 452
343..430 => 454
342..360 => 457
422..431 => 431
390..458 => 460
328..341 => 471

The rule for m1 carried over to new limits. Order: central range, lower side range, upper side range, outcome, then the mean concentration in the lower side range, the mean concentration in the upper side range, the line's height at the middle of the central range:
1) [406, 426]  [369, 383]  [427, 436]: -0.13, 404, 429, 422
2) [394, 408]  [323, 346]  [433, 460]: -0.11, 472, 444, 455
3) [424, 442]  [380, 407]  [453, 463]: 0.06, 467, 453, 458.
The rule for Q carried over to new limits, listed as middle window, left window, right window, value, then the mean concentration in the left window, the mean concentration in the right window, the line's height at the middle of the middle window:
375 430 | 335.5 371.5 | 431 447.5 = -0.03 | 458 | 435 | 445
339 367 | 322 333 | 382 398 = 0.01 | 474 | 442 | 461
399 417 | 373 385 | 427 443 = -0.23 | 399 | 432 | 416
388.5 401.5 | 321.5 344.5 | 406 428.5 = 0.04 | 473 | 469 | 470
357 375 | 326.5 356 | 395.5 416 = 0.10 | 467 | 509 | 483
